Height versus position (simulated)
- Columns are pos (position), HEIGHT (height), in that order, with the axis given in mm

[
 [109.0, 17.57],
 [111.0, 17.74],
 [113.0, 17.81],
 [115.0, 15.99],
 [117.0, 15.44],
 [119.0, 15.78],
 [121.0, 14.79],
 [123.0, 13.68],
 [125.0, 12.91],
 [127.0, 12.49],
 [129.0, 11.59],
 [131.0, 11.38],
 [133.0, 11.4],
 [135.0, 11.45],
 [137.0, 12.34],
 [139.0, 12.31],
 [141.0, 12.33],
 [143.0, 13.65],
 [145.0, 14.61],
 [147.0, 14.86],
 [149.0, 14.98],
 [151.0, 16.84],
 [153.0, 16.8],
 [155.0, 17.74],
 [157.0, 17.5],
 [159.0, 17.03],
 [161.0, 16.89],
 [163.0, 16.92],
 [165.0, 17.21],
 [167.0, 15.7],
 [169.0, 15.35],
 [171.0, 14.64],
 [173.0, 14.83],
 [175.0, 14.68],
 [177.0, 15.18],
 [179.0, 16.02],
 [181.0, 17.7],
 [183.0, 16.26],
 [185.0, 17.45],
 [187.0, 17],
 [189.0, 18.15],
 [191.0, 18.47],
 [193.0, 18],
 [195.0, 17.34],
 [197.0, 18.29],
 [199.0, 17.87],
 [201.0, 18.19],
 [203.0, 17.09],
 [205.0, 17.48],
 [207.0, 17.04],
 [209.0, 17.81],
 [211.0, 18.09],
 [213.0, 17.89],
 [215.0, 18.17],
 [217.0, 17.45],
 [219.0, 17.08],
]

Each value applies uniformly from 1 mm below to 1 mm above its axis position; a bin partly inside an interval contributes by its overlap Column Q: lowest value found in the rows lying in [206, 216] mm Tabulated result 17.04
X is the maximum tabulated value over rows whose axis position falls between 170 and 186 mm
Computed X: 17.7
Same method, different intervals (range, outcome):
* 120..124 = 14.79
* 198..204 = 18.19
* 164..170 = 17.21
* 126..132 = 12.49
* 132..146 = 14.61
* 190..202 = 18.47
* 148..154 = 16.84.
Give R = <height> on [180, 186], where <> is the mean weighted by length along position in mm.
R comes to 17.1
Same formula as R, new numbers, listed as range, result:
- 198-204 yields 17.7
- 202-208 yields 17.2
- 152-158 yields 17.3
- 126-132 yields 11.8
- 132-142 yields 12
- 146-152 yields 15.6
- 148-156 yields 16.6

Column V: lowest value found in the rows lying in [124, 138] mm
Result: 11.38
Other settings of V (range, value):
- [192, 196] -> 17.34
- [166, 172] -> 14.64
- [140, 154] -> 12.33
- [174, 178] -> 14.68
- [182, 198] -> 16.26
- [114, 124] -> 13.68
